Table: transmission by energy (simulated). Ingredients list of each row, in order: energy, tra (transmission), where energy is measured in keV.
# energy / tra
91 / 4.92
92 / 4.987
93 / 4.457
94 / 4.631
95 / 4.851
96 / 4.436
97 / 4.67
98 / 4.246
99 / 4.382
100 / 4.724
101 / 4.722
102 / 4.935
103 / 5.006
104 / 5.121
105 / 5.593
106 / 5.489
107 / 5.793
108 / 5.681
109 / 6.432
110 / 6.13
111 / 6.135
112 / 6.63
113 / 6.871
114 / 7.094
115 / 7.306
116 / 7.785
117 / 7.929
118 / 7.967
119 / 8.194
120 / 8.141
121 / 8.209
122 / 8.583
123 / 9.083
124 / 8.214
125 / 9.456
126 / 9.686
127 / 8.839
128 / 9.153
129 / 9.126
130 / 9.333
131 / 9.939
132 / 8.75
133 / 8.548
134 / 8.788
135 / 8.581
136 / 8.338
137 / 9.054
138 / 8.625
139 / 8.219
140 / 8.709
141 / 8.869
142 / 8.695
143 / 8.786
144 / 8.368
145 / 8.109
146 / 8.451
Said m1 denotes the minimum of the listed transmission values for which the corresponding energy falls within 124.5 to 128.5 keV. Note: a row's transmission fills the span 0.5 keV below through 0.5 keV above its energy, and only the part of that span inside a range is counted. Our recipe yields 8.839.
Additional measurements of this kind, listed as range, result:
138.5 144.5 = 8.219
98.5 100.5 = 4.382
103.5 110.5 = 5.121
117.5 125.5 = 7.967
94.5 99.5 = 4.246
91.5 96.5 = 4.436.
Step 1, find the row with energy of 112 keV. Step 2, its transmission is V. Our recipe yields 6.63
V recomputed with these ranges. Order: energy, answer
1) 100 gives 4.724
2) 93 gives 4.457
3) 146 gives 8.451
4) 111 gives 6.135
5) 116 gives 7.785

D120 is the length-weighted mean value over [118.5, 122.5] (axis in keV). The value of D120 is 8.28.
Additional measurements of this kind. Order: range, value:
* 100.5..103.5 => 4.89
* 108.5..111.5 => 6.23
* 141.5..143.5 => 8.74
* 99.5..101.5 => 4.72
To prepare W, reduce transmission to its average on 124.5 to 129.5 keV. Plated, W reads 9.25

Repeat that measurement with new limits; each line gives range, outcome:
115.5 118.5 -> 7.89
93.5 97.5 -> 4.65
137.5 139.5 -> 8.42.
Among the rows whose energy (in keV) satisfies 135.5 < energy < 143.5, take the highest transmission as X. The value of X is 9.054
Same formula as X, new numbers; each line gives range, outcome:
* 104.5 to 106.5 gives 5.593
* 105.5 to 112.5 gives 6.63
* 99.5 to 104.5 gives 5.121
